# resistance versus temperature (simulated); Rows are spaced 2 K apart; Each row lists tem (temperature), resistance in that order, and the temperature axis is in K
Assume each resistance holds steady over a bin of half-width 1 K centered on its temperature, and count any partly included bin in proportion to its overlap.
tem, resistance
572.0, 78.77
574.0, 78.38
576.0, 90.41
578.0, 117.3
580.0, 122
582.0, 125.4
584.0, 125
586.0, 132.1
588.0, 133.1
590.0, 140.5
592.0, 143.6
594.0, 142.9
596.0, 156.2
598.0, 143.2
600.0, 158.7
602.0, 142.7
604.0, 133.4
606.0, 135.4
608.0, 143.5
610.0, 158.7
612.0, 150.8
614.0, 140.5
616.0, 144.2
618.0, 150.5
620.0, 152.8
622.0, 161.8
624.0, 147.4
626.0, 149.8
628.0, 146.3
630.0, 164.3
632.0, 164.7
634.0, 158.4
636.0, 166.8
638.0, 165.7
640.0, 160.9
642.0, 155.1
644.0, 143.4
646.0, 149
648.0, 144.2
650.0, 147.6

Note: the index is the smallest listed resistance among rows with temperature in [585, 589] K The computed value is 132.1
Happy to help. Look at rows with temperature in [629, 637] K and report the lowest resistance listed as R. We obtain 158.4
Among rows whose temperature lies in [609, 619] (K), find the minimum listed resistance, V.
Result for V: 140.5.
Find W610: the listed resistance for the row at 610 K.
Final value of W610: 158.7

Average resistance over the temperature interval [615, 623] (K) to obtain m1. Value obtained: 152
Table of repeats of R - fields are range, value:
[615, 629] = 144.2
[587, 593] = 133.1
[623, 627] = 147.4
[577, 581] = 117.3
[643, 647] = 143.4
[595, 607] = 133.4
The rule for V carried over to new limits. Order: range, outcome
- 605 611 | 135.4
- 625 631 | 146.3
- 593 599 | 142.9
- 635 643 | 155.1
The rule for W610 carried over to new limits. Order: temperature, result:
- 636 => 166.8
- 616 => 144.2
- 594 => 142.9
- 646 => 149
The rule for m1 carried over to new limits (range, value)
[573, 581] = 102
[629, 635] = 162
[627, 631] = 155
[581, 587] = 128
